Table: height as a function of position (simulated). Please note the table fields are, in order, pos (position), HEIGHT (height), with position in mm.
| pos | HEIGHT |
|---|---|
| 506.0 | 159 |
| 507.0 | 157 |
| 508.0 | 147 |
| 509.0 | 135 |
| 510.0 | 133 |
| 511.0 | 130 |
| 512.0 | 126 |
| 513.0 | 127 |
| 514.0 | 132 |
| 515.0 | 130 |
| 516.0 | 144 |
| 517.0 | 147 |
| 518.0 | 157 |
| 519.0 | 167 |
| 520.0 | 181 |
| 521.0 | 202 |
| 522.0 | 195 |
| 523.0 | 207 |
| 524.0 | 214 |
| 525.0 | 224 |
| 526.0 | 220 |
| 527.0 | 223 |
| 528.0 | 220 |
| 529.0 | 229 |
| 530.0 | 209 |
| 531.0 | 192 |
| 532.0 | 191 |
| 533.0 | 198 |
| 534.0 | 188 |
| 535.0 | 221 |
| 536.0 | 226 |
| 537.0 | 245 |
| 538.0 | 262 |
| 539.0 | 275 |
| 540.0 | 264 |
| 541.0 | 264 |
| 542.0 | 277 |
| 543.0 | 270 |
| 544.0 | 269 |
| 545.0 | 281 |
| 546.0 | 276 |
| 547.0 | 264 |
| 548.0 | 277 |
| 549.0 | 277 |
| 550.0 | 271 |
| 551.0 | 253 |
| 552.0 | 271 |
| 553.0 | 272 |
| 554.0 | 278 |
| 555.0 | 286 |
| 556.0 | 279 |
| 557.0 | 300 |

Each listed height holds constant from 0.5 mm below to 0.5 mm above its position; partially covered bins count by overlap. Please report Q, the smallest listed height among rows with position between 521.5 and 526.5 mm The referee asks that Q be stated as 195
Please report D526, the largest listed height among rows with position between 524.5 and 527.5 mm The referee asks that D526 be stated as 224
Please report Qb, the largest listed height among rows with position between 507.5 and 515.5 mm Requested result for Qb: 147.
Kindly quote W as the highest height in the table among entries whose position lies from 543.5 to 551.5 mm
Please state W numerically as 281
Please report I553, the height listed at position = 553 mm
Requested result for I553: 272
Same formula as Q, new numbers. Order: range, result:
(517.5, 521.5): 157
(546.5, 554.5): 253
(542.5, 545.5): 269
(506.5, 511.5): 130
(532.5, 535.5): 188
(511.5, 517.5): 126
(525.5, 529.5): 220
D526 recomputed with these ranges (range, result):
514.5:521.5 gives 202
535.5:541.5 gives 275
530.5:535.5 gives 221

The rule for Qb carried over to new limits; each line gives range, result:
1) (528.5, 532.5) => 229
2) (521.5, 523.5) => 207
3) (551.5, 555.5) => 286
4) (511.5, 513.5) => 127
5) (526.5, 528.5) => 223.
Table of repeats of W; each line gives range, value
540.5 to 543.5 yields 277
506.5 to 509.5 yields 157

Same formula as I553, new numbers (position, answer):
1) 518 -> 157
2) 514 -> 132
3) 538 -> 262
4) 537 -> 245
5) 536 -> 226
